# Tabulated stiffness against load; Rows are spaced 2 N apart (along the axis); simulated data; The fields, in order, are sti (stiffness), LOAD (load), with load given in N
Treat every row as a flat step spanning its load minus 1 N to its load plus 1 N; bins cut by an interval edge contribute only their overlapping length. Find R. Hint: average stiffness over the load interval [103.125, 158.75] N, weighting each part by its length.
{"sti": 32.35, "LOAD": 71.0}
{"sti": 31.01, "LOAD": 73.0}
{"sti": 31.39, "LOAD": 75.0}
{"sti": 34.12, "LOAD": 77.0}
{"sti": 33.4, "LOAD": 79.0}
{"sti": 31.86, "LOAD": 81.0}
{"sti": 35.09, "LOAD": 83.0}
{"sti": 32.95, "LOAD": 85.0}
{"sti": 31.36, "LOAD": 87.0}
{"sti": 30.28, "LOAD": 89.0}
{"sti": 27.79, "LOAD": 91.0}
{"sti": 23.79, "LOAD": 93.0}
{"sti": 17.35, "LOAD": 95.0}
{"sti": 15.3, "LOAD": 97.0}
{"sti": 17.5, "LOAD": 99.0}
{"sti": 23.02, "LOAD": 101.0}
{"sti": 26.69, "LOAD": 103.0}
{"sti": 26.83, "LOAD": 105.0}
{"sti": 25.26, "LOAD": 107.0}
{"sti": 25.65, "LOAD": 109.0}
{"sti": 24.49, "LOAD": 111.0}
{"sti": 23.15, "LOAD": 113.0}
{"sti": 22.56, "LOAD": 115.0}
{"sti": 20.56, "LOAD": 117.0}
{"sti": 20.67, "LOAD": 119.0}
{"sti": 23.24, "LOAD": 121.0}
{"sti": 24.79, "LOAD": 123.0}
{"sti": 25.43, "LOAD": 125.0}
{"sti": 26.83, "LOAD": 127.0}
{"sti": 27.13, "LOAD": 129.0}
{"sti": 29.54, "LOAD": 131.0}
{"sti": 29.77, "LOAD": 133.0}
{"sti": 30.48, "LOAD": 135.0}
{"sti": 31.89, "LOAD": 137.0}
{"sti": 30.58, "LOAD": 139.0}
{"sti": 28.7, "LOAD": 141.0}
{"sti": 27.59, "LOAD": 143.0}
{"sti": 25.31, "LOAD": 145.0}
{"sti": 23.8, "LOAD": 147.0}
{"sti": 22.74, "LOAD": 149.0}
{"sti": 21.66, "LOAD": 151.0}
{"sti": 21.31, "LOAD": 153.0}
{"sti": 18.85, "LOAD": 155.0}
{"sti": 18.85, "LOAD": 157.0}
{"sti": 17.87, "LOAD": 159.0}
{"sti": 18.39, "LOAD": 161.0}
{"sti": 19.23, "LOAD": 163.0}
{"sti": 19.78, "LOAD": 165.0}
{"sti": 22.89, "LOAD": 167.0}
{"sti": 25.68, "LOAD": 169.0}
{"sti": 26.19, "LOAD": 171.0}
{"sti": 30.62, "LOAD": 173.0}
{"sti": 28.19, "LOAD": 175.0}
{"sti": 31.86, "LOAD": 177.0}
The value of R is 25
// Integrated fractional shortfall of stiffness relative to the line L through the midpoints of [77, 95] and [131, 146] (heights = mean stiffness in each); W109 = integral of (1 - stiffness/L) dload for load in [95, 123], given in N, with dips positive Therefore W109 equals 6.8 N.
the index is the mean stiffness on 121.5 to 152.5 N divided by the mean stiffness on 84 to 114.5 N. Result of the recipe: 1.09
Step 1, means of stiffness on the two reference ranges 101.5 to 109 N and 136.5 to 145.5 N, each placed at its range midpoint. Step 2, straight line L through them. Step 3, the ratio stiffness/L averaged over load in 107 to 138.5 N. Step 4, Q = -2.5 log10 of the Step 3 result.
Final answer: 0.07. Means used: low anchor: 26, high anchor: 28.8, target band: 25.8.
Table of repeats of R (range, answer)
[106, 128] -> 23.9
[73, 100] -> 28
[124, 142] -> 28.9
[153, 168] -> 19.5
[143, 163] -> 21.2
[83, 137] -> 25.4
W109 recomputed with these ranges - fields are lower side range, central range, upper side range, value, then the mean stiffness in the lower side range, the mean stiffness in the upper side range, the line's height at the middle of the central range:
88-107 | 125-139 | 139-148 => -1.7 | 23.3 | 26.8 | 25.9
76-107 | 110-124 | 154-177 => 1.6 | 27.1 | 22.8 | 25.6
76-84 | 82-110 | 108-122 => 3.0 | 33.6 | 22.9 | 28.7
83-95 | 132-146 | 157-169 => -3.8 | 28.7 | 20.1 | 22.9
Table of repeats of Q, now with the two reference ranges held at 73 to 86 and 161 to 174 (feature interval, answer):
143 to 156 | 0.13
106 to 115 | 0.21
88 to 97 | 0.31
